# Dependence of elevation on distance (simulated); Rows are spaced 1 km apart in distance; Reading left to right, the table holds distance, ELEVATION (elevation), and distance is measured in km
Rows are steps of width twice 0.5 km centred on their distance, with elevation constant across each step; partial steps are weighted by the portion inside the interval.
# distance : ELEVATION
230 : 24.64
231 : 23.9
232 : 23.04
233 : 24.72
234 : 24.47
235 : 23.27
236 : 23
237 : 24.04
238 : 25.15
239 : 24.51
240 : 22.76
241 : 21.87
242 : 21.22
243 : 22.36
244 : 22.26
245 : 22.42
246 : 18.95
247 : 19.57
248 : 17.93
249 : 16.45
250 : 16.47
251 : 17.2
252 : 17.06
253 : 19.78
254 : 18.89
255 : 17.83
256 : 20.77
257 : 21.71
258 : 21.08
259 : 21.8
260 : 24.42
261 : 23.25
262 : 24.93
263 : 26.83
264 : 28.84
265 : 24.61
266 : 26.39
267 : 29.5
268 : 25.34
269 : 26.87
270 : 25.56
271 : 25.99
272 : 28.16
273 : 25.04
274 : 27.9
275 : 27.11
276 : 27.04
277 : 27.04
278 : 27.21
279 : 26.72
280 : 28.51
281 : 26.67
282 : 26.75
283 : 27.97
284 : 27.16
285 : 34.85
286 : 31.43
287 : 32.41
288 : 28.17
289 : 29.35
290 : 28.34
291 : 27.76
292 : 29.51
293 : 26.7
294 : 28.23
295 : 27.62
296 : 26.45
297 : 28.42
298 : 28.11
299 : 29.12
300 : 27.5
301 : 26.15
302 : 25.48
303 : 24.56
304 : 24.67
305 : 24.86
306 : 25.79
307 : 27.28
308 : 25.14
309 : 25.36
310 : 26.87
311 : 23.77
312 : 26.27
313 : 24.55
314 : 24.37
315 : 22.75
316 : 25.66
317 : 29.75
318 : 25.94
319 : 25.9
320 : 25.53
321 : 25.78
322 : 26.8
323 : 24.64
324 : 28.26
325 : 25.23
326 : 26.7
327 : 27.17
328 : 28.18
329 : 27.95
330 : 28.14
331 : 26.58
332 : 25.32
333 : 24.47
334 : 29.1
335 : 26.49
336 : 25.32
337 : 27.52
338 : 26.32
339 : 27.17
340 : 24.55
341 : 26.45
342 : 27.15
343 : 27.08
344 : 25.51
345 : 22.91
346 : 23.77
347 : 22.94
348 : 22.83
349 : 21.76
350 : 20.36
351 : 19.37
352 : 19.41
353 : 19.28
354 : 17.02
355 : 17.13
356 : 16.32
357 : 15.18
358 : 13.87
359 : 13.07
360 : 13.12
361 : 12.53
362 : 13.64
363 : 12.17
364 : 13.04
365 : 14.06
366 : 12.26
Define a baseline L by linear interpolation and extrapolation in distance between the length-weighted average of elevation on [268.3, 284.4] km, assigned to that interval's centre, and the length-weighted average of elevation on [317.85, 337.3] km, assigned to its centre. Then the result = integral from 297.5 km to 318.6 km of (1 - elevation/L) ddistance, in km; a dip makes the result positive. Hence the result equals 0.6 km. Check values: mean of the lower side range 27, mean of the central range 25.9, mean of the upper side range 26.6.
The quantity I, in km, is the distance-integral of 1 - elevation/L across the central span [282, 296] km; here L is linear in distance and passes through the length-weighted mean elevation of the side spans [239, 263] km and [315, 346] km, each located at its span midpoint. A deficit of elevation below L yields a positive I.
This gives -3.37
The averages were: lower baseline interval 20.7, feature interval 29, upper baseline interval 26.3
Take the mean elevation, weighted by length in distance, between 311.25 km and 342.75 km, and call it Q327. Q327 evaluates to 26.3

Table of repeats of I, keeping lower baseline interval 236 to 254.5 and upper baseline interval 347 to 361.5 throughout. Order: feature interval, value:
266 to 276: -3.53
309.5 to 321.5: -4.57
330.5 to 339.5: -4.25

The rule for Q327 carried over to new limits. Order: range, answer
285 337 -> 26.9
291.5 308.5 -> 26.8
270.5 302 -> 28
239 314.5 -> 25.1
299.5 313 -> 25.6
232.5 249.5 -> 22.1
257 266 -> 24.4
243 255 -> 18.9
